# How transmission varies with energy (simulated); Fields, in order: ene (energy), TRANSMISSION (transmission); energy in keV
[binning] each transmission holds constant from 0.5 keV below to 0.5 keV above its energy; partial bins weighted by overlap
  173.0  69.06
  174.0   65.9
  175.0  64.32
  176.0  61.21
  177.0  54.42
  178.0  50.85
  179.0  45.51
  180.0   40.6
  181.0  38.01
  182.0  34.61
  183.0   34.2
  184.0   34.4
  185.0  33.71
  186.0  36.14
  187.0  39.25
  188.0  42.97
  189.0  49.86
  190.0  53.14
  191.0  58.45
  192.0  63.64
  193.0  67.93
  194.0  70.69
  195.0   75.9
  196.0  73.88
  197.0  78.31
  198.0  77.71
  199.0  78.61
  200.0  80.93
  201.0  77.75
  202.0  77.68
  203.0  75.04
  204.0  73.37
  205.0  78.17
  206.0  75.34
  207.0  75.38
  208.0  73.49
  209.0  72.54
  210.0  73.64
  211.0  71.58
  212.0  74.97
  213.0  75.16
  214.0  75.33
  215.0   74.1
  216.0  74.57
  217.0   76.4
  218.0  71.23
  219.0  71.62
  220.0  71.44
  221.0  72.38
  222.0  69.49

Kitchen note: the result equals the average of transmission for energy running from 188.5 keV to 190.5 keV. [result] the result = 51.5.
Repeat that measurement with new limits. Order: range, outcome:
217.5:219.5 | 71.4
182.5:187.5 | 35.5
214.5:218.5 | 74.1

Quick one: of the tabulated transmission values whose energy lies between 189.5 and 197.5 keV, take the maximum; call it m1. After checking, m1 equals 78.31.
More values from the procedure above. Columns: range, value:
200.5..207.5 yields 78.17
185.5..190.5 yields 53.14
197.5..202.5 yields 80.93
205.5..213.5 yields 75.38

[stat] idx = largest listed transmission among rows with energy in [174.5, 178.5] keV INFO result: 64.32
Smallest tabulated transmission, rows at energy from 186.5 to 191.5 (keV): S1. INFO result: 39.25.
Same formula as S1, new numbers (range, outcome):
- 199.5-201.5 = 77.75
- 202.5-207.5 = 73.37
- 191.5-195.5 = 63.64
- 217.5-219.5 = 71.23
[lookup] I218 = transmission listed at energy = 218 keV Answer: 71.23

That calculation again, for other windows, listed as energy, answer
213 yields 75.16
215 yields 74.1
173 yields 69.06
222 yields 69.49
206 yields 75.34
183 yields 34.2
